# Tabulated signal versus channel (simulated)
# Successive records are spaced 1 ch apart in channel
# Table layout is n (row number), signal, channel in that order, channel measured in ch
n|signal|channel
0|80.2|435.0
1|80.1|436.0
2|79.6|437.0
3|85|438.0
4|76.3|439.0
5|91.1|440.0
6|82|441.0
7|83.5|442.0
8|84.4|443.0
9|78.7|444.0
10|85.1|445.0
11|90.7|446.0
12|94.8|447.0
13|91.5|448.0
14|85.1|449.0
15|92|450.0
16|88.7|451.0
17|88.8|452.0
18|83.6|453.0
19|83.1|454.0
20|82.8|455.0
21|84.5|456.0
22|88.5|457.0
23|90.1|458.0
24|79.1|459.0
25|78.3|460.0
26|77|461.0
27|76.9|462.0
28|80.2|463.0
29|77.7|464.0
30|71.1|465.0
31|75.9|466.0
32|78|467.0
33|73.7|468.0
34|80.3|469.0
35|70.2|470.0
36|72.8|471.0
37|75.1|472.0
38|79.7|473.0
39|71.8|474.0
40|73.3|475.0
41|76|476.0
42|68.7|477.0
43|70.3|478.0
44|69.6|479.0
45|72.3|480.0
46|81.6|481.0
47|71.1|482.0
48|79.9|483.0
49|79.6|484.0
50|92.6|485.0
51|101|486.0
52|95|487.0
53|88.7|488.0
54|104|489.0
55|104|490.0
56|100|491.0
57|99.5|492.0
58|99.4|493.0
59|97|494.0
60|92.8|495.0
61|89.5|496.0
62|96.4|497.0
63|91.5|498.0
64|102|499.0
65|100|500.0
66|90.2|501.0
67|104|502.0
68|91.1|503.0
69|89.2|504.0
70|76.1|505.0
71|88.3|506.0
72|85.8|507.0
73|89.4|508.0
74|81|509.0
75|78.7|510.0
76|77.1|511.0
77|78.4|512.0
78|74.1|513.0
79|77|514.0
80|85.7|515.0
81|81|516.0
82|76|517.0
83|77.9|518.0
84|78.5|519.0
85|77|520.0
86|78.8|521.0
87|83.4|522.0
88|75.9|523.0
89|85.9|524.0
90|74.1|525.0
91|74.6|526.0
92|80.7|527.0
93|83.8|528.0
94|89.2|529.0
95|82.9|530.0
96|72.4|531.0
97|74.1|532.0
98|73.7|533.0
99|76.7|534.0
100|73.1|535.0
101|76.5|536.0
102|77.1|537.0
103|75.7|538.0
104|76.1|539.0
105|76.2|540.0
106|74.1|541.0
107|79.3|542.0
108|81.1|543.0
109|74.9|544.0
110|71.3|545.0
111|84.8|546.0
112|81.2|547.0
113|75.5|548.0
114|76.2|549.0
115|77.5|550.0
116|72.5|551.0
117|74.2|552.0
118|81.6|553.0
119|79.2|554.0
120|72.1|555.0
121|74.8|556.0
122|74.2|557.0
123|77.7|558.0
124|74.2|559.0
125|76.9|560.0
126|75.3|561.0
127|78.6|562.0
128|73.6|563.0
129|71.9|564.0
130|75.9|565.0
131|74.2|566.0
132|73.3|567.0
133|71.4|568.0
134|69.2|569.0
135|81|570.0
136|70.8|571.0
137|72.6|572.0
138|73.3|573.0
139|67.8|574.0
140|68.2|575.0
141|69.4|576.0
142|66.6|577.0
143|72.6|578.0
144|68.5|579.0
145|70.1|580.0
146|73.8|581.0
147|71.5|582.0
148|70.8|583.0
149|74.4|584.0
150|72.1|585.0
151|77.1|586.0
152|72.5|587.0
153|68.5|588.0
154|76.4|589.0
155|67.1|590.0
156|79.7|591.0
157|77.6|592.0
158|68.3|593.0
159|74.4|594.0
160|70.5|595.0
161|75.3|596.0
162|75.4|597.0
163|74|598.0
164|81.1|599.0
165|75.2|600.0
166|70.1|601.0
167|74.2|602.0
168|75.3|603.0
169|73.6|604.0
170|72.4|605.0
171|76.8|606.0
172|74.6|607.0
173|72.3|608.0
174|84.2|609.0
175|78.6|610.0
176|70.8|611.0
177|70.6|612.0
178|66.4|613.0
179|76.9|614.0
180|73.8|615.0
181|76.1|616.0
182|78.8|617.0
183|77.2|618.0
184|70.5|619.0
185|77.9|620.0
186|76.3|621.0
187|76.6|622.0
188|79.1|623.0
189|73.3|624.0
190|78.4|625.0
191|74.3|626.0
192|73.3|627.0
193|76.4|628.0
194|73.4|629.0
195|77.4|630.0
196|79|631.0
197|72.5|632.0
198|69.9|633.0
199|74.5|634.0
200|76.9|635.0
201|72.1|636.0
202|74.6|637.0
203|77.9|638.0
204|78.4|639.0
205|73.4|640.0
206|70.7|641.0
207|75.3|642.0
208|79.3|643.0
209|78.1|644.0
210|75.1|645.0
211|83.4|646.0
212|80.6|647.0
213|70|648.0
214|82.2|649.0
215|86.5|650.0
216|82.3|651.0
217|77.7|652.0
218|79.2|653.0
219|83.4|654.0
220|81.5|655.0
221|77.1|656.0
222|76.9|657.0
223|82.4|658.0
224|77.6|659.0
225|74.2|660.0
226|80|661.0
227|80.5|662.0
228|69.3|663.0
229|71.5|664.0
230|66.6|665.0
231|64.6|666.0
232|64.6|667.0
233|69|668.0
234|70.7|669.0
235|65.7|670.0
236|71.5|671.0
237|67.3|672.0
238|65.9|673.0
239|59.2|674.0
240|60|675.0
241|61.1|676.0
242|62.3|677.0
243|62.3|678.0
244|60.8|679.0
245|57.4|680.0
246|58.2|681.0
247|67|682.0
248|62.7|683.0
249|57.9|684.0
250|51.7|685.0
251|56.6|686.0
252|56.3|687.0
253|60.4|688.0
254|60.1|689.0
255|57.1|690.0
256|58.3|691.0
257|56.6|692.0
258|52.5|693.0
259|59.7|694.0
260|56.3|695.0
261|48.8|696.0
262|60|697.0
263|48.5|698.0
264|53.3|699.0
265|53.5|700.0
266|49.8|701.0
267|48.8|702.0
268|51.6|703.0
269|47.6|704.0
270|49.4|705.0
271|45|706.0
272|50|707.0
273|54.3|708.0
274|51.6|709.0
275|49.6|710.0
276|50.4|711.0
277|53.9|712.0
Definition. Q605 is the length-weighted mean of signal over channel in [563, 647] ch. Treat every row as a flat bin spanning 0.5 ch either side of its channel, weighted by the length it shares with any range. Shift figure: 74.2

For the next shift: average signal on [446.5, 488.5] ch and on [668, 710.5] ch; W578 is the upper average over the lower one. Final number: 0.71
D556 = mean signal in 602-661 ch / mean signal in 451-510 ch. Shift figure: 0.9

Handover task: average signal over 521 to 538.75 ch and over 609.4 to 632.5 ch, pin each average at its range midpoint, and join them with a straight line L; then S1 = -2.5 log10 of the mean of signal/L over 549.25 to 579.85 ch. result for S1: 0.05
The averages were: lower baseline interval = 78.2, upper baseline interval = 75.2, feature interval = 73.6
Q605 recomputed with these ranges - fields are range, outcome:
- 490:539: 84.1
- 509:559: 77.6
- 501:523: 82.3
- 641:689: 70.2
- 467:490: 79.9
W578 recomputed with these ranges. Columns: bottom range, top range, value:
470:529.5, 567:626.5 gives 0.87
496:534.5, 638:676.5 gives 0.89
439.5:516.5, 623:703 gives 0.81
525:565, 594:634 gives 0.98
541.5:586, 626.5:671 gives 1.02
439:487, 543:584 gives 0.91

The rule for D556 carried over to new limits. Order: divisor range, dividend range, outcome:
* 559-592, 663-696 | 0.85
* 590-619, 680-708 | 0.73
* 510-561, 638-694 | 0.89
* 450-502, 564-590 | 0.85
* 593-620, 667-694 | 0.82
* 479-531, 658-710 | 0.70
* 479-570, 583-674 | 0.92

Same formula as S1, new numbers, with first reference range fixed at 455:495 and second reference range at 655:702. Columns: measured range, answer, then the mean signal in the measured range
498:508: -0.15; 91.7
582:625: -0.06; 74.5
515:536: -0.01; 78.6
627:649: -0.13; 75.8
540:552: -0.02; 77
